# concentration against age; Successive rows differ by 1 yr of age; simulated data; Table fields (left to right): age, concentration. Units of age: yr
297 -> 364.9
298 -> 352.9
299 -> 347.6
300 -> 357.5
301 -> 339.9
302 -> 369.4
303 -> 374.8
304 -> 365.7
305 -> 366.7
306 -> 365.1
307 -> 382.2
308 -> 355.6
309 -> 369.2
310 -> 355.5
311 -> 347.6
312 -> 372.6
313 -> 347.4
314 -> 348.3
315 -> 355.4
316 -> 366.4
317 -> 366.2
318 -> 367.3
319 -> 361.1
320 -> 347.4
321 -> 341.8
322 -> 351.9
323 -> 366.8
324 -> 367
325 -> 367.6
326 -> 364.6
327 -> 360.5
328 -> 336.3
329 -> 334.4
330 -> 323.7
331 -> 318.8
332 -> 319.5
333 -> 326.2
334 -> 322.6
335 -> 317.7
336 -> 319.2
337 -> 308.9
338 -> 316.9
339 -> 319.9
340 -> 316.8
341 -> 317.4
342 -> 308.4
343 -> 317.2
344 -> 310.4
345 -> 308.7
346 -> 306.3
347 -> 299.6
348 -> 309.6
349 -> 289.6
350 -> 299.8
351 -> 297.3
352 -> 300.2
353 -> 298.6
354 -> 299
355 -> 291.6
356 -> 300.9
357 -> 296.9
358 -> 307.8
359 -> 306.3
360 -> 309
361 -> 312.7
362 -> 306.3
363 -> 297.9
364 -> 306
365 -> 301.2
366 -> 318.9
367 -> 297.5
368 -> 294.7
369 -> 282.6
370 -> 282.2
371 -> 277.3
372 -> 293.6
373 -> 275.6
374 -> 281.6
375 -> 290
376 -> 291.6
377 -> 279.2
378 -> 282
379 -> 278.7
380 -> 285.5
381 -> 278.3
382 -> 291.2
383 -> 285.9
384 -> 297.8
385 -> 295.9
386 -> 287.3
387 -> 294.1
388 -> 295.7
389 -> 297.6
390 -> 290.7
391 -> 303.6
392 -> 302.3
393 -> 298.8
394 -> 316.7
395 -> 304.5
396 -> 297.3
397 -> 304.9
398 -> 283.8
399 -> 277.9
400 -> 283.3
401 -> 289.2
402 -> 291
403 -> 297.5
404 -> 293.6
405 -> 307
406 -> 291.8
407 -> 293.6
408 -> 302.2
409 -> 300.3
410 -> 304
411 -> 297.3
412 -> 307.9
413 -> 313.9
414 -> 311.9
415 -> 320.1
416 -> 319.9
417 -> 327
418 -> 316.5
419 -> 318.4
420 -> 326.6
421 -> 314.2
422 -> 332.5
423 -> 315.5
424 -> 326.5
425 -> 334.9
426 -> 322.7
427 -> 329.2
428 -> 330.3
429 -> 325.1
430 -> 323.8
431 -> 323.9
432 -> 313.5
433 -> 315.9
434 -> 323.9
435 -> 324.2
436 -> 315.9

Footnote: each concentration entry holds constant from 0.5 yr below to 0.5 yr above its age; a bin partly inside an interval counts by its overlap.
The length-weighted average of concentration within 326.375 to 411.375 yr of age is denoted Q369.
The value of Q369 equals 301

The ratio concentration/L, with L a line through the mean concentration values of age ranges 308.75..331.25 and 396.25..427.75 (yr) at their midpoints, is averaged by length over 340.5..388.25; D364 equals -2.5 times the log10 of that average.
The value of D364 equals 0.123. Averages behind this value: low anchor 354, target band 297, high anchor 308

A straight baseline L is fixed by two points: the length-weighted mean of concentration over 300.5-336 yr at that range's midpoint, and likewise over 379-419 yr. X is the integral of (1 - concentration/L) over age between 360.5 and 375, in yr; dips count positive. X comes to 1.1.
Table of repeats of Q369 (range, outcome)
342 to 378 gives 298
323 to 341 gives 332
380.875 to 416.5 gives 298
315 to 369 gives 321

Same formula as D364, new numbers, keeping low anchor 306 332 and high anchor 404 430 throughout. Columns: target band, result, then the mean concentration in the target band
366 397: 0.13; 292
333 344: 0.10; 317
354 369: 0.12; 303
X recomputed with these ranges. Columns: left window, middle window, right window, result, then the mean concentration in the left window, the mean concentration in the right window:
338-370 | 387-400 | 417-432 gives 0.7 yr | 304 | 324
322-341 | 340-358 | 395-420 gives 1.3 yr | 334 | 303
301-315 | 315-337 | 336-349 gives -0.6 yr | 362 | 311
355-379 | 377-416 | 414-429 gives 1.8 yr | 295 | 324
